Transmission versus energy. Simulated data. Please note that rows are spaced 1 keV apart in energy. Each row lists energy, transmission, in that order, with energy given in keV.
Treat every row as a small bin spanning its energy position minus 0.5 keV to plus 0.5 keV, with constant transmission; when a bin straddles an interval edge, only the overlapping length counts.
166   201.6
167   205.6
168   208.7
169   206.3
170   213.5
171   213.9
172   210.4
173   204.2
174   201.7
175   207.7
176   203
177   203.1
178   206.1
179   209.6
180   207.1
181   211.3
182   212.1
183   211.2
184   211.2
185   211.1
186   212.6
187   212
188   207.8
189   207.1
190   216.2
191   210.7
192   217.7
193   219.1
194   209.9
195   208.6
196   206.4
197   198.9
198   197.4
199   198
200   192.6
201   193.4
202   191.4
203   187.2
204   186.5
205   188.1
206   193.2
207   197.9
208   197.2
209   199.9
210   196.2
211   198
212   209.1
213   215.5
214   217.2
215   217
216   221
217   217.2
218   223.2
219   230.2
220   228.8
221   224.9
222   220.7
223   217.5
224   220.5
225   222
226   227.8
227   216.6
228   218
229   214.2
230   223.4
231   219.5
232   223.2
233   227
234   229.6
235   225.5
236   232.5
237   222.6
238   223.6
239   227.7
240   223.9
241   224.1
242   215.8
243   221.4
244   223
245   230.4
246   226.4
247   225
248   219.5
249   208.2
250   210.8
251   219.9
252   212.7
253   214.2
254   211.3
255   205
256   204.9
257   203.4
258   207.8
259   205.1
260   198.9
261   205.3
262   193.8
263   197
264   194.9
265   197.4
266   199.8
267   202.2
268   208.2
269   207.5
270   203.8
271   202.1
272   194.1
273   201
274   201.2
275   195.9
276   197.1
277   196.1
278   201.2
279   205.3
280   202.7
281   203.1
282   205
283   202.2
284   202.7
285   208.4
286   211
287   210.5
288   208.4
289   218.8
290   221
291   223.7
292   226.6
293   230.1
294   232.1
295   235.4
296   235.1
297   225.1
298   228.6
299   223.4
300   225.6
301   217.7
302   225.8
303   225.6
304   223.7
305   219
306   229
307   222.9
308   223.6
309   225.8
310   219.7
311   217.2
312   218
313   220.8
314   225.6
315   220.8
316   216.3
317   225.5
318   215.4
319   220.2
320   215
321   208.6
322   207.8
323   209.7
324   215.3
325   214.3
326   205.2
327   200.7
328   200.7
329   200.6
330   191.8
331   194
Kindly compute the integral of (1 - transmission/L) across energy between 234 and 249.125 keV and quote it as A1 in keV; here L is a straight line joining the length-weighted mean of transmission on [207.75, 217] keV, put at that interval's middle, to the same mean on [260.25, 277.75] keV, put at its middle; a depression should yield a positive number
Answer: -1.5 keV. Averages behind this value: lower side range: 209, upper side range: 200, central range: 224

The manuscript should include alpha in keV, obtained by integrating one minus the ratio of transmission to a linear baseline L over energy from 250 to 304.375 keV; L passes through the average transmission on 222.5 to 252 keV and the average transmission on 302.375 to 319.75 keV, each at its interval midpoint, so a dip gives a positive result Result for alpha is 2.80 keV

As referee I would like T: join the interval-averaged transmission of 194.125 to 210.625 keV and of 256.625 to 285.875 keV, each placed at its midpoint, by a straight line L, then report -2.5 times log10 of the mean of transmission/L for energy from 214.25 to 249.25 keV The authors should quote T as -0.13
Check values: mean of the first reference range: 196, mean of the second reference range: 202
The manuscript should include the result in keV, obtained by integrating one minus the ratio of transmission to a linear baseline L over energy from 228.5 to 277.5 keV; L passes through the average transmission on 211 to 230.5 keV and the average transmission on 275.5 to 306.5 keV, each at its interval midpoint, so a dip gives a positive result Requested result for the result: 1.5 keV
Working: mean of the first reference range 220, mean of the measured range 212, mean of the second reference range 217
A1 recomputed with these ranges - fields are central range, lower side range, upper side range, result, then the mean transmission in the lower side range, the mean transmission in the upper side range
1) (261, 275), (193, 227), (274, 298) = 0.8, 208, 213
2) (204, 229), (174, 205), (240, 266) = -0.6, 205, 211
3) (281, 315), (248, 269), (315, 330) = -1.9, 205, 211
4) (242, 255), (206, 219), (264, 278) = -0.9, 209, 200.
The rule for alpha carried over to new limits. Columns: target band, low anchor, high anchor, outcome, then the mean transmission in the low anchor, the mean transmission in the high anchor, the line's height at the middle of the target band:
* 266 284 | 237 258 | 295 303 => 1.7 keV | 217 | 226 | 222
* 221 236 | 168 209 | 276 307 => -0.9 keV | 205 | 217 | 210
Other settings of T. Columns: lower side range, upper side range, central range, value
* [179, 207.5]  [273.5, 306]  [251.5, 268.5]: 0.04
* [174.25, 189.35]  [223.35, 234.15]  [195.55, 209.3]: 0.10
